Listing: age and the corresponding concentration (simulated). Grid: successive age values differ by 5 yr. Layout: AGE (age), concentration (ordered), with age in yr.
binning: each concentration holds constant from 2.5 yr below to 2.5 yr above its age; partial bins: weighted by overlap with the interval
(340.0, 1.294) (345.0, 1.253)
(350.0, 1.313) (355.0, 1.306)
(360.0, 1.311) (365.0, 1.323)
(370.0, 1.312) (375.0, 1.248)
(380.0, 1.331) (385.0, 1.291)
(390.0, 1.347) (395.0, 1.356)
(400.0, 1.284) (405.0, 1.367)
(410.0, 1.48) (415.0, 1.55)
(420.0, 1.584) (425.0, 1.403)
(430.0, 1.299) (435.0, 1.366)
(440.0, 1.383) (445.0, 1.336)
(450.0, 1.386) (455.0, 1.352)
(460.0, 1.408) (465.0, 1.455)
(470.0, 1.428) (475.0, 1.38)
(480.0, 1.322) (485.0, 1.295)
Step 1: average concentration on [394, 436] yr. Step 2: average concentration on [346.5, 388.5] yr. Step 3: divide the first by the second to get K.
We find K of 1.1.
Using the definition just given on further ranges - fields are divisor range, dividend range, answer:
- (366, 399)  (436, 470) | 1.06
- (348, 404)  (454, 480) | 1.07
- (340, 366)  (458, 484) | 1.07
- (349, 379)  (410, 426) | 1.16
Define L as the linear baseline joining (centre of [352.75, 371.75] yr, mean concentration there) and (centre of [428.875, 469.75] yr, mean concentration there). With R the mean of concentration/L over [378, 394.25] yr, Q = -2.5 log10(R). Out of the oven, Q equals 0.004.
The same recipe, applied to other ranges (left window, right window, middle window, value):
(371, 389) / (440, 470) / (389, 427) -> -0.07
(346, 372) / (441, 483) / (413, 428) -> -0.11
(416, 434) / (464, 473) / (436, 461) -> 0.05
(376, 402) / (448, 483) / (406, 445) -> -0.06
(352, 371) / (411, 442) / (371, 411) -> 0.03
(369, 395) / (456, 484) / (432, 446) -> 0.00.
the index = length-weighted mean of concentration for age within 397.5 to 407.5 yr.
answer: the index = 1.33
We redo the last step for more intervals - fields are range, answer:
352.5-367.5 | 1.31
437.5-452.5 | 1.37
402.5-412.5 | 1.42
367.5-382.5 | 1.3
